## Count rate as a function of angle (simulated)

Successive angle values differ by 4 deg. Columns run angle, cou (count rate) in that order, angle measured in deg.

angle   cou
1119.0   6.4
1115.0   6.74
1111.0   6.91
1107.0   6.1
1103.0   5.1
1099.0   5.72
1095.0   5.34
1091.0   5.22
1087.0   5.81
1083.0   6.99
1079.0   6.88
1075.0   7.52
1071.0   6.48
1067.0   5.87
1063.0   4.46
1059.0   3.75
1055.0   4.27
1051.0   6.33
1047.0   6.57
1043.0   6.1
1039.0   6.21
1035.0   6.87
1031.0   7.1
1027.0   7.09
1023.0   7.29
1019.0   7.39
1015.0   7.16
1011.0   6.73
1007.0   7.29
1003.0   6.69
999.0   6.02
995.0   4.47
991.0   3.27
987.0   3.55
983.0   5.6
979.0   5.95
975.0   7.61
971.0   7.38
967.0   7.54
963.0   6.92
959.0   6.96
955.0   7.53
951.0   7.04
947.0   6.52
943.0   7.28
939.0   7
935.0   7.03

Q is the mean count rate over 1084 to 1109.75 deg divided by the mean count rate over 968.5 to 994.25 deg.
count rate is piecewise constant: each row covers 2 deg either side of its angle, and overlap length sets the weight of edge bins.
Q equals 1.02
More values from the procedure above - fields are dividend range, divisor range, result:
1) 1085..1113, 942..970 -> 0.81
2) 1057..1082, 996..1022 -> 0.86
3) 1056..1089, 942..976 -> 0.82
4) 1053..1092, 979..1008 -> 1.09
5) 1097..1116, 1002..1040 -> 0.87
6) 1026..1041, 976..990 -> 1.34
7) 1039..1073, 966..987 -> 0.85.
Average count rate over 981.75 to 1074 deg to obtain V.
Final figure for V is 5.96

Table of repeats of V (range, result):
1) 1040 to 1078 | 5.75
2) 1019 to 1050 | 6.78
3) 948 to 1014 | 6.3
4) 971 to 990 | 5.73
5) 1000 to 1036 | 7.04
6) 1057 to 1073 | 5.14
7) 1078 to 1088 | 6.6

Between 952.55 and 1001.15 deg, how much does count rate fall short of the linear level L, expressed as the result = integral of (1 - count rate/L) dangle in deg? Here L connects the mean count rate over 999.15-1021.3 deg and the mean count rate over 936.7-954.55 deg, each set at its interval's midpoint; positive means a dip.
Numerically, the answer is 6.4 deg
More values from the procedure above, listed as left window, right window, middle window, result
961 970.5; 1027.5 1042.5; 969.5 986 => 1.70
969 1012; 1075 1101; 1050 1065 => 3.57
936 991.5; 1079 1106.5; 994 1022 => -1.59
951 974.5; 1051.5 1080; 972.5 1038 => 2.72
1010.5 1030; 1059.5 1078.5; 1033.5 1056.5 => 1.69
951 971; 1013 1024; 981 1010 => 7.75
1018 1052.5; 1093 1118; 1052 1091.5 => 3.67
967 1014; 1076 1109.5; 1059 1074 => 1.20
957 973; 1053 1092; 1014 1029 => -1.88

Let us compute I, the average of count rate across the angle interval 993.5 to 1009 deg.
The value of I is 6.17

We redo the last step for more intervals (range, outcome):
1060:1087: 6.23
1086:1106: 5.45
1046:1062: 5.1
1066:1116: 6.2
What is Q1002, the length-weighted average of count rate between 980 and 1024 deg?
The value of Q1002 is 5.92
